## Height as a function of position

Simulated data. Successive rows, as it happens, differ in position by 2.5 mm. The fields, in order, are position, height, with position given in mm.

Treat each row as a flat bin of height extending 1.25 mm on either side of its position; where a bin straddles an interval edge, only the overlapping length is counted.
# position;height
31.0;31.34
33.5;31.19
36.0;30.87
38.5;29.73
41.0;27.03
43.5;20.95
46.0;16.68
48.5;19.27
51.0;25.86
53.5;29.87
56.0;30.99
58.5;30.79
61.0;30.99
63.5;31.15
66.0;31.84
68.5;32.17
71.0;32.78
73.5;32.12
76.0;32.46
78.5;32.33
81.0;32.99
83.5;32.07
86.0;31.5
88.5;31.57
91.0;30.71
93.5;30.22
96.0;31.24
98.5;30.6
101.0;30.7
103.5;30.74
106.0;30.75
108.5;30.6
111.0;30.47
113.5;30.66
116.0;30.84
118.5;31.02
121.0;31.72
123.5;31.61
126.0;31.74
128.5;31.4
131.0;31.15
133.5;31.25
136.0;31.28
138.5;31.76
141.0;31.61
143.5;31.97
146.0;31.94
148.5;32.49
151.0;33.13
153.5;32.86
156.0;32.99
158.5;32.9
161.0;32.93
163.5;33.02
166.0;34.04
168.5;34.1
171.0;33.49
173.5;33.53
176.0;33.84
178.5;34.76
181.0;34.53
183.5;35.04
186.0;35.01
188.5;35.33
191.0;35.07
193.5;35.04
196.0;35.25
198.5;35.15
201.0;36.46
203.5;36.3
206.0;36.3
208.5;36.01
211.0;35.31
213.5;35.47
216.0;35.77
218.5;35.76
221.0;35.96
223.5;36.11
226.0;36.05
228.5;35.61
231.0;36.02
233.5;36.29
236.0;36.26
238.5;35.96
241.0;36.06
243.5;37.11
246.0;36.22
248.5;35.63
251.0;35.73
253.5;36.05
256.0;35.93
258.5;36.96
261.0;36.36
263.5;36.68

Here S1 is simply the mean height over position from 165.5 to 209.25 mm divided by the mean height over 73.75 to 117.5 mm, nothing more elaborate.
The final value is 1.1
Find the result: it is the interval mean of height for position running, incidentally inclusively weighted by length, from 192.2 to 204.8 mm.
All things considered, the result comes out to 35.6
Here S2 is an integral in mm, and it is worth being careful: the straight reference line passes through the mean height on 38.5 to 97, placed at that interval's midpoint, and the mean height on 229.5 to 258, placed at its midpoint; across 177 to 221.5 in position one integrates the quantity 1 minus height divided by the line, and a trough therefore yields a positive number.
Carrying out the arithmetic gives -1.3 mm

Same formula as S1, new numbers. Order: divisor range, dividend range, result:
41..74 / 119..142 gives 1.13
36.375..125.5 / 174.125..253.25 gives 1.19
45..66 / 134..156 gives 1.17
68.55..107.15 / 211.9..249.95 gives 1.14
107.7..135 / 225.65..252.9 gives 1.16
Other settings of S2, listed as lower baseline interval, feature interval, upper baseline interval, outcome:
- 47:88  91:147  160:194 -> 1.97 mm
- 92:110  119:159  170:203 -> 0.72 mm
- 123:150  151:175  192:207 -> 0.04 mm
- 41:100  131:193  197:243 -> 0.41 mm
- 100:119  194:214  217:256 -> -0.62 mm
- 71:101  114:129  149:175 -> 0.49 mm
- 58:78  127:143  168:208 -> 1.03 mm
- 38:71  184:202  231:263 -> -0.80 mm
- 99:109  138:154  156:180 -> 0.18 mm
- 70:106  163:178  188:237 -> 0.26 mm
